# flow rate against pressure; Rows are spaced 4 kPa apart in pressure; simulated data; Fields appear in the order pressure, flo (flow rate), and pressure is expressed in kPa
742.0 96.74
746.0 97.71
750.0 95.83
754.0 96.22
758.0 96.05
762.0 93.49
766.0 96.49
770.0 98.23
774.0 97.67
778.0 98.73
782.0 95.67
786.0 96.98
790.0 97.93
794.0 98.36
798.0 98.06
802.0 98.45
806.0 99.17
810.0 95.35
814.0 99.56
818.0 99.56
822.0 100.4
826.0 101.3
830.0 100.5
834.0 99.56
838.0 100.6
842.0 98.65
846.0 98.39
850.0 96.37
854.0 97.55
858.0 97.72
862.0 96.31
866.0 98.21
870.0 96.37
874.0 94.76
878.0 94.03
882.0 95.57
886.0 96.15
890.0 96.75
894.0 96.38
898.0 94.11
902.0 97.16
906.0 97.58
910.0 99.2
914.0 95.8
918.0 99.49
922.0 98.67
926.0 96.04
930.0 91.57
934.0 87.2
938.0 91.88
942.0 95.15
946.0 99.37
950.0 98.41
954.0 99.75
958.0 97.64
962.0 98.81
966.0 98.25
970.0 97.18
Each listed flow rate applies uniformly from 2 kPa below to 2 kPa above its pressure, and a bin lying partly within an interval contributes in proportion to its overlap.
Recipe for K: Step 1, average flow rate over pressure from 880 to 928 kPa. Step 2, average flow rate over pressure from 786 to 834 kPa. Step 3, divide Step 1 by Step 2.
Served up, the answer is 1.0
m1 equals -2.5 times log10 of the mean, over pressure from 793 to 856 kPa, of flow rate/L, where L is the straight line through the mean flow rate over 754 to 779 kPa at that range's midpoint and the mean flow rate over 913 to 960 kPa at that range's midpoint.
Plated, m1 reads -0.03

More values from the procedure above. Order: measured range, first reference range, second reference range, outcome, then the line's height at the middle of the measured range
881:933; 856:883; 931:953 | -0.01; 95.3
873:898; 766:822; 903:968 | 0.02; 97.1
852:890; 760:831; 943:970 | 0.02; 98.3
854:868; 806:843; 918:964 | 0.01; 98.4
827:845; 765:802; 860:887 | -0.04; 96.6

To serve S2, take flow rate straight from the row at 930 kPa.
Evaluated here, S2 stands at 91.57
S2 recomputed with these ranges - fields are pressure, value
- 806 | 99.17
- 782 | 95.67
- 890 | 96.75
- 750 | 95.83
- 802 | 98.45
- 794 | 98.36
